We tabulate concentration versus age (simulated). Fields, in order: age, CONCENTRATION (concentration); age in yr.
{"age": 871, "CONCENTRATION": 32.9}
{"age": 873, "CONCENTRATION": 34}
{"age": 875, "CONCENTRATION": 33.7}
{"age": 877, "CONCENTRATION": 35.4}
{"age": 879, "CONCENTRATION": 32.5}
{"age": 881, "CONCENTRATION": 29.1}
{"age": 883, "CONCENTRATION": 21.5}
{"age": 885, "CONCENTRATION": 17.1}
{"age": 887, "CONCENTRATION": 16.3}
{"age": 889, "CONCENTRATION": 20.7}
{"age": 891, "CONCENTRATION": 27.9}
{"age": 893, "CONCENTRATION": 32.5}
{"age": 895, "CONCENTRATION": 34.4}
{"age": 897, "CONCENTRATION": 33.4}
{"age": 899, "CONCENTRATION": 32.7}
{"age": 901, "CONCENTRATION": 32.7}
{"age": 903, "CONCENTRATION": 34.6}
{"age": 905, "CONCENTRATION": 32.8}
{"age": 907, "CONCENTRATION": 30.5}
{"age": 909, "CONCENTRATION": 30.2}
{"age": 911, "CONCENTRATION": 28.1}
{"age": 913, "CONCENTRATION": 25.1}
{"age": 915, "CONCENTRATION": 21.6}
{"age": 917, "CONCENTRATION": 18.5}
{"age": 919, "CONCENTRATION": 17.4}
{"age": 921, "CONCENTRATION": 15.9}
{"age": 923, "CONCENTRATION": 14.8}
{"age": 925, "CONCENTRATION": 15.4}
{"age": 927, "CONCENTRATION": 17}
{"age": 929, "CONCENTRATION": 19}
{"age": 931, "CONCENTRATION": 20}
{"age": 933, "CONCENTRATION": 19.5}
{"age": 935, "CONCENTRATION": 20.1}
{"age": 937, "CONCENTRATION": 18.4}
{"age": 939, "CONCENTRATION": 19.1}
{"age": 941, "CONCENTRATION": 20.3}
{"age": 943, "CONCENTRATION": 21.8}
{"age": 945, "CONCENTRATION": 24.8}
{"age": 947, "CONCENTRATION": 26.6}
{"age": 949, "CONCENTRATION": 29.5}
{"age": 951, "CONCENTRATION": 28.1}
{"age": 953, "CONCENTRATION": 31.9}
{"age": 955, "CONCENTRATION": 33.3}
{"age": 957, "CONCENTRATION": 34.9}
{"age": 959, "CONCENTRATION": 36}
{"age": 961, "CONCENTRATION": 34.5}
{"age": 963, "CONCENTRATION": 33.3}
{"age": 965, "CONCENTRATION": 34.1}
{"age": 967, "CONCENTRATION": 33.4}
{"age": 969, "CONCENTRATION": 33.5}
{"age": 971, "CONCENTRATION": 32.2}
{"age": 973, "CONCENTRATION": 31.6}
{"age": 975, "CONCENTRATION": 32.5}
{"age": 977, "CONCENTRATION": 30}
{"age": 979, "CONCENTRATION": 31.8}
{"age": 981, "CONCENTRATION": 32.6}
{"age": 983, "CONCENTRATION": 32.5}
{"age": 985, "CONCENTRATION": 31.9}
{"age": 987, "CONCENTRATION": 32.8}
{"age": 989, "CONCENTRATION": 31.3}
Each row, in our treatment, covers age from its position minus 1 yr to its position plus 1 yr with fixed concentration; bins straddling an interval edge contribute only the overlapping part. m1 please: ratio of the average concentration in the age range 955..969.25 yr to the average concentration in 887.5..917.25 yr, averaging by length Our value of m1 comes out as 1.18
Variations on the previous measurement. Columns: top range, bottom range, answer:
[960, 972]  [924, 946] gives 1.71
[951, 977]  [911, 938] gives 1.74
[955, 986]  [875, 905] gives 1.14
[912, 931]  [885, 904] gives 0.64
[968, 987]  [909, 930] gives 1.62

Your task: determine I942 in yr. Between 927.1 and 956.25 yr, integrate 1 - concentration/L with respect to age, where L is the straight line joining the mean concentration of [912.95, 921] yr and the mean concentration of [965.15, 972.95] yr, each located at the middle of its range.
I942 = 2.8 yr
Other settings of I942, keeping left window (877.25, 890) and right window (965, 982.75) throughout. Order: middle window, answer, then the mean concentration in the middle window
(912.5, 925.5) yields 4.2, 18.2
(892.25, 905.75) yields -4.4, 33.3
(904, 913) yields -1.3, 29.8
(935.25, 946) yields 3.1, 20.8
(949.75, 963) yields -1.0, 33.1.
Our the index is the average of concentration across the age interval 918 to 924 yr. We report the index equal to 16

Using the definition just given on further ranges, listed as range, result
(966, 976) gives 32.6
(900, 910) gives 32.2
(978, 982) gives 32.2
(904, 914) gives 29.3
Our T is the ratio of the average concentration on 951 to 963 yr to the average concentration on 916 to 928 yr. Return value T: 2.0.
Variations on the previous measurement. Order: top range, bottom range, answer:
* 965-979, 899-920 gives 1.18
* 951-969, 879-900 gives 1.25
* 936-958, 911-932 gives 1.39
